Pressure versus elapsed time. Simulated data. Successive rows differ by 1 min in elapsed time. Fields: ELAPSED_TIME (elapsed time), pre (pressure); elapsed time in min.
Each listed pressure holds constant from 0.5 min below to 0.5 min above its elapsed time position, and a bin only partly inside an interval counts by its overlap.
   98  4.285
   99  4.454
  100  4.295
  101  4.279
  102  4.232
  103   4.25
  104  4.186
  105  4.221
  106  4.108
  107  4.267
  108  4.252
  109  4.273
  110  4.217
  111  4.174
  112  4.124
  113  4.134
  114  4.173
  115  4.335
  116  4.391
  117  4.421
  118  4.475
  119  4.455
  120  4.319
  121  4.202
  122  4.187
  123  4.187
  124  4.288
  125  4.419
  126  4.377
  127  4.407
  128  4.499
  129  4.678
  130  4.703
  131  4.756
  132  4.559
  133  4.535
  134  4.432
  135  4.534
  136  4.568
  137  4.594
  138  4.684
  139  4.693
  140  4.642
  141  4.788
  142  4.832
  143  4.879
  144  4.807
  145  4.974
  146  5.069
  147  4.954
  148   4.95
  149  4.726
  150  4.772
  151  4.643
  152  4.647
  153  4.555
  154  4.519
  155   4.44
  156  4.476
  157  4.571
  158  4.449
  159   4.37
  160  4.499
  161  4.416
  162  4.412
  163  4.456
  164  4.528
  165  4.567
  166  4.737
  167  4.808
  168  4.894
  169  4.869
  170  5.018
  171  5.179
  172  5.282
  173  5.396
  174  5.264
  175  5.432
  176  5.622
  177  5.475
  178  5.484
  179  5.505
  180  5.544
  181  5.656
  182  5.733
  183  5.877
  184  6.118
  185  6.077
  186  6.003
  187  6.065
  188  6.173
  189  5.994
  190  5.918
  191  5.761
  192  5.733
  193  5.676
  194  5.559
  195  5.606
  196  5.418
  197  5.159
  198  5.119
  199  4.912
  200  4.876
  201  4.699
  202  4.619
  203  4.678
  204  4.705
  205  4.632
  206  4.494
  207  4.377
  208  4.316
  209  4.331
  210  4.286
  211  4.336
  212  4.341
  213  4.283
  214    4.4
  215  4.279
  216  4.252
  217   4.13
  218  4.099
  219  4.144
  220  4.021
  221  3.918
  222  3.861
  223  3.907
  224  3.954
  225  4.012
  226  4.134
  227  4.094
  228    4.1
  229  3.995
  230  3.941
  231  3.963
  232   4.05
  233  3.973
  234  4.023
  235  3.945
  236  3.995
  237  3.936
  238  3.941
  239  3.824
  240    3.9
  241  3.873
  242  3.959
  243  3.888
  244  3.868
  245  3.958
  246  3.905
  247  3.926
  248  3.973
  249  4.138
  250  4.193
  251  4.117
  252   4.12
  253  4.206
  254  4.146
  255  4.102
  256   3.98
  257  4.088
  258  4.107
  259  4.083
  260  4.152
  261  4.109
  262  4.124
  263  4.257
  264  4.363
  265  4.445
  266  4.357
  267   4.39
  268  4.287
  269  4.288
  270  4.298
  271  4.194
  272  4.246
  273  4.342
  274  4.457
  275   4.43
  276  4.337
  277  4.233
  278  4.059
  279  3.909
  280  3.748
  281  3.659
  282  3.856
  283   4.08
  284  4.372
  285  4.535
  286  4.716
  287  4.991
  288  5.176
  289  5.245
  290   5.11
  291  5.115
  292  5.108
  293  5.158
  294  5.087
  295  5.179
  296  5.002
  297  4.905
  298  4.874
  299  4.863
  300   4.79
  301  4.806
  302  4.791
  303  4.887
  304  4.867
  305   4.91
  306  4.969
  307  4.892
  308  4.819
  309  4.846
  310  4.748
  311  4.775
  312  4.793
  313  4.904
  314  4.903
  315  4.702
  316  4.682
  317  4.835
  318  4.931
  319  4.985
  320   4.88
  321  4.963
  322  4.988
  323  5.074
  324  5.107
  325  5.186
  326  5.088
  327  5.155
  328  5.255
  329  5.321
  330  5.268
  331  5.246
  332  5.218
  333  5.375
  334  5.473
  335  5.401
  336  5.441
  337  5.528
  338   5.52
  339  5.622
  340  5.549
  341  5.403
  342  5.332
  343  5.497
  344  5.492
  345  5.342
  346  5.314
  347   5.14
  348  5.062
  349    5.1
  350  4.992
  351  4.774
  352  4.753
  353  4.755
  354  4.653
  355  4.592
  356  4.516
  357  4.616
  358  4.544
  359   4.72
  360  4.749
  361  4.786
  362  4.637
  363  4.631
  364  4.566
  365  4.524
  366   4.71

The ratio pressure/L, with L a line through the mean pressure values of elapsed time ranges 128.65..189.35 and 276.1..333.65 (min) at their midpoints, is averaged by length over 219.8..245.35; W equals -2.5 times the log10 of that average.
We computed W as 0.233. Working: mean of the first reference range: 4.98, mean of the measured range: 3.96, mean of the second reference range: 4.84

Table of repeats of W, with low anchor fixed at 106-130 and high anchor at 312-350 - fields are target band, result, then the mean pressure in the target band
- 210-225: 0.14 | 4.14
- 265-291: 0.14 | 4.39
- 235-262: 0.20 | 4.02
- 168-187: -0.21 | 5.53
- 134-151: -0.08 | 4.76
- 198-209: 0.01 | 4.64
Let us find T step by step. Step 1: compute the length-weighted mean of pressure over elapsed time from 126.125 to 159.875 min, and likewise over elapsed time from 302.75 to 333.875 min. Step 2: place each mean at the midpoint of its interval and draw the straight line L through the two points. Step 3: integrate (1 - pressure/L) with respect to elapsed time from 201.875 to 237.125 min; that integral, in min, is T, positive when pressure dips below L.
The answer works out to 4.6 min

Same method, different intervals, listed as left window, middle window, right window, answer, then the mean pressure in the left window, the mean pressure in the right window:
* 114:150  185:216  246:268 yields -4.8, 4.58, 4.16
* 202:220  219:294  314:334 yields 7.3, 4.36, 5.07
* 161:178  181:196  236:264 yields -3.4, 4.99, 4.04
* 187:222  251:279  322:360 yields 4.1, 4.81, 5.14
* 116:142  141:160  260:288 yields -1.0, 4.5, 4.28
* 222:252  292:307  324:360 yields -0.9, 3.98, 5.14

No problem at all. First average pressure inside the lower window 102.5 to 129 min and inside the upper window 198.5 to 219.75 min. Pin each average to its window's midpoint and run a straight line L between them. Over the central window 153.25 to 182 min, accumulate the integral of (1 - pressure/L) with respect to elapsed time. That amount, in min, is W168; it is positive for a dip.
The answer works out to -3.7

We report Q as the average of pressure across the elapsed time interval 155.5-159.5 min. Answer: 4.47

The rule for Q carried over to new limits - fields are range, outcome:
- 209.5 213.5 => 4.31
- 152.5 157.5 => 4.51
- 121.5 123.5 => 4.19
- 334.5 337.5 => 5.46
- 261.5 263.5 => 4.19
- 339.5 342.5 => 5.43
